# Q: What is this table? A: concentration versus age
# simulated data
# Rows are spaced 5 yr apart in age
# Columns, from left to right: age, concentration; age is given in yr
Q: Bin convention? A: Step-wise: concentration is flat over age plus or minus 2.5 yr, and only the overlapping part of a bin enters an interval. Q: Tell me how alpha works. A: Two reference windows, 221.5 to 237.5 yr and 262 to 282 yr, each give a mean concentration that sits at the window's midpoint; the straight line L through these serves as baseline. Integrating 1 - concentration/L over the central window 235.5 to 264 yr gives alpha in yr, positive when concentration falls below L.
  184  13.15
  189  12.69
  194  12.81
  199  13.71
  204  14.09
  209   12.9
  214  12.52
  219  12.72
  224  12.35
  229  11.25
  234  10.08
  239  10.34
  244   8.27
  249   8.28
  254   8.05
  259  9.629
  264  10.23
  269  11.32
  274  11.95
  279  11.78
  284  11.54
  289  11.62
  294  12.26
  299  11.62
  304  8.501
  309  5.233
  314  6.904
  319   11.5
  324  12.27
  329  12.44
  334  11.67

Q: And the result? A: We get 5.54 yr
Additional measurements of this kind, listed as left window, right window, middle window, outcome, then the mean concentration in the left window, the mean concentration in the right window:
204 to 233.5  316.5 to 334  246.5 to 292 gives 6.2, 12.3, 12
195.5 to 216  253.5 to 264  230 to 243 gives 1.1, 13.3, 9.32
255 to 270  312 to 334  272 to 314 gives 0.6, 10.1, 11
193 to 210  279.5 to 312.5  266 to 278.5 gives -0.7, 13.5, 10.1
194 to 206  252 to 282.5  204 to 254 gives 5.8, 13.7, 10.6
